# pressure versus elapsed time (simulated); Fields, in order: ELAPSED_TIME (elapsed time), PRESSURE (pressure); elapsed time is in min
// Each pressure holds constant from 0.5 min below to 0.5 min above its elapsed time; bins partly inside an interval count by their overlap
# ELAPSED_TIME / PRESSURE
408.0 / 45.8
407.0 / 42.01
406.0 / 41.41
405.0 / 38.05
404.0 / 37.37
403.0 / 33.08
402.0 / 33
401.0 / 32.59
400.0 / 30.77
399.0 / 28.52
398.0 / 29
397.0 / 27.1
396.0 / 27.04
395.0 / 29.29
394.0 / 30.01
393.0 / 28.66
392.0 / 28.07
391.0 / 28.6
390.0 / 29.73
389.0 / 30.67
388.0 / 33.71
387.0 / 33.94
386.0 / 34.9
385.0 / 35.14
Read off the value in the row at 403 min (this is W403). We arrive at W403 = 33.08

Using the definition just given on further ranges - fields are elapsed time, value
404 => 37.37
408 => 45.8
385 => 35.14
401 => 32.59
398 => 29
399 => 28.52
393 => 28.66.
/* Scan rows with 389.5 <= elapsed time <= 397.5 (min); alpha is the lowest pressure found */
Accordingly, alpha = 27.04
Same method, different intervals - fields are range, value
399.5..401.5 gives 30.77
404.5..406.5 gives 38.05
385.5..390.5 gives 29.73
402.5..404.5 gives 33.08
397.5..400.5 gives 28.52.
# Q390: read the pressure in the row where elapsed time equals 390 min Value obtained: 29.73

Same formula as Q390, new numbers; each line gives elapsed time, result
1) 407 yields 42.01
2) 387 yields 33.94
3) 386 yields 34.9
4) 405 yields 38.05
